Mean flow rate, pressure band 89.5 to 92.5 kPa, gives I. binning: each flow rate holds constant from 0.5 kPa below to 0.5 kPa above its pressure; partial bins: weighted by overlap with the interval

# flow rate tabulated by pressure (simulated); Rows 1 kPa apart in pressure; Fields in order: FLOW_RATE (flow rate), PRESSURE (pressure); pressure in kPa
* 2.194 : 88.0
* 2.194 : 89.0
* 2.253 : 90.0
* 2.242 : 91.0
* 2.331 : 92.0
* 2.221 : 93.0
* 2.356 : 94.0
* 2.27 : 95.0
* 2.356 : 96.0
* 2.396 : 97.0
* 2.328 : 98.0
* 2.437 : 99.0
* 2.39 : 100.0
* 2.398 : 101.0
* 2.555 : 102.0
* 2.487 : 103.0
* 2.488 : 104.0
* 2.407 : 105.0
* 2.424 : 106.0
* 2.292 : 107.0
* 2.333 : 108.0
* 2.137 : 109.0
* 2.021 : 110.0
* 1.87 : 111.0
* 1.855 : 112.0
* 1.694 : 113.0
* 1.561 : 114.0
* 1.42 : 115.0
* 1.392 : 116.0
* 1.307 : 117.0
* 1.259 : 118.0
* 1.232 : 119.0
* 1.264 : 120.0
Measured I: 2.28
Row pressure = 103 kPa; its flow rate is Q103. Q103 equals 2.487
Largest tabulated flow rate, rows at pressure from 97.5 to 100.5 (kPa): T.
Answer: 2.437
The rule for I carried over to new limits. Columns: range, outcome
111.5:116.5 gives 1.58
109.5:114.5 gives 1.8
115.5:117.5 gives 1.35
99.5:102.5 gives 2.45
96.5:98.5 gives 2.36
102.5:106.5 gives 2.45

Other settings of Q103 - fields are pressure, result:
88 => 2.194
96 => 2.356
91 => 2.242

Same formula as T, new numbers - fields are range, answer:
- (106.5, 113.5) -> 2.333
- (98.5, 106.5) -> 2.555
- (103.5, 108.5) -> 2.488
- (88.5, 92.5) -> 2.331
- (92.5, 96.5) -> 2.356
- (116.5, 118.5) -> 1.307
